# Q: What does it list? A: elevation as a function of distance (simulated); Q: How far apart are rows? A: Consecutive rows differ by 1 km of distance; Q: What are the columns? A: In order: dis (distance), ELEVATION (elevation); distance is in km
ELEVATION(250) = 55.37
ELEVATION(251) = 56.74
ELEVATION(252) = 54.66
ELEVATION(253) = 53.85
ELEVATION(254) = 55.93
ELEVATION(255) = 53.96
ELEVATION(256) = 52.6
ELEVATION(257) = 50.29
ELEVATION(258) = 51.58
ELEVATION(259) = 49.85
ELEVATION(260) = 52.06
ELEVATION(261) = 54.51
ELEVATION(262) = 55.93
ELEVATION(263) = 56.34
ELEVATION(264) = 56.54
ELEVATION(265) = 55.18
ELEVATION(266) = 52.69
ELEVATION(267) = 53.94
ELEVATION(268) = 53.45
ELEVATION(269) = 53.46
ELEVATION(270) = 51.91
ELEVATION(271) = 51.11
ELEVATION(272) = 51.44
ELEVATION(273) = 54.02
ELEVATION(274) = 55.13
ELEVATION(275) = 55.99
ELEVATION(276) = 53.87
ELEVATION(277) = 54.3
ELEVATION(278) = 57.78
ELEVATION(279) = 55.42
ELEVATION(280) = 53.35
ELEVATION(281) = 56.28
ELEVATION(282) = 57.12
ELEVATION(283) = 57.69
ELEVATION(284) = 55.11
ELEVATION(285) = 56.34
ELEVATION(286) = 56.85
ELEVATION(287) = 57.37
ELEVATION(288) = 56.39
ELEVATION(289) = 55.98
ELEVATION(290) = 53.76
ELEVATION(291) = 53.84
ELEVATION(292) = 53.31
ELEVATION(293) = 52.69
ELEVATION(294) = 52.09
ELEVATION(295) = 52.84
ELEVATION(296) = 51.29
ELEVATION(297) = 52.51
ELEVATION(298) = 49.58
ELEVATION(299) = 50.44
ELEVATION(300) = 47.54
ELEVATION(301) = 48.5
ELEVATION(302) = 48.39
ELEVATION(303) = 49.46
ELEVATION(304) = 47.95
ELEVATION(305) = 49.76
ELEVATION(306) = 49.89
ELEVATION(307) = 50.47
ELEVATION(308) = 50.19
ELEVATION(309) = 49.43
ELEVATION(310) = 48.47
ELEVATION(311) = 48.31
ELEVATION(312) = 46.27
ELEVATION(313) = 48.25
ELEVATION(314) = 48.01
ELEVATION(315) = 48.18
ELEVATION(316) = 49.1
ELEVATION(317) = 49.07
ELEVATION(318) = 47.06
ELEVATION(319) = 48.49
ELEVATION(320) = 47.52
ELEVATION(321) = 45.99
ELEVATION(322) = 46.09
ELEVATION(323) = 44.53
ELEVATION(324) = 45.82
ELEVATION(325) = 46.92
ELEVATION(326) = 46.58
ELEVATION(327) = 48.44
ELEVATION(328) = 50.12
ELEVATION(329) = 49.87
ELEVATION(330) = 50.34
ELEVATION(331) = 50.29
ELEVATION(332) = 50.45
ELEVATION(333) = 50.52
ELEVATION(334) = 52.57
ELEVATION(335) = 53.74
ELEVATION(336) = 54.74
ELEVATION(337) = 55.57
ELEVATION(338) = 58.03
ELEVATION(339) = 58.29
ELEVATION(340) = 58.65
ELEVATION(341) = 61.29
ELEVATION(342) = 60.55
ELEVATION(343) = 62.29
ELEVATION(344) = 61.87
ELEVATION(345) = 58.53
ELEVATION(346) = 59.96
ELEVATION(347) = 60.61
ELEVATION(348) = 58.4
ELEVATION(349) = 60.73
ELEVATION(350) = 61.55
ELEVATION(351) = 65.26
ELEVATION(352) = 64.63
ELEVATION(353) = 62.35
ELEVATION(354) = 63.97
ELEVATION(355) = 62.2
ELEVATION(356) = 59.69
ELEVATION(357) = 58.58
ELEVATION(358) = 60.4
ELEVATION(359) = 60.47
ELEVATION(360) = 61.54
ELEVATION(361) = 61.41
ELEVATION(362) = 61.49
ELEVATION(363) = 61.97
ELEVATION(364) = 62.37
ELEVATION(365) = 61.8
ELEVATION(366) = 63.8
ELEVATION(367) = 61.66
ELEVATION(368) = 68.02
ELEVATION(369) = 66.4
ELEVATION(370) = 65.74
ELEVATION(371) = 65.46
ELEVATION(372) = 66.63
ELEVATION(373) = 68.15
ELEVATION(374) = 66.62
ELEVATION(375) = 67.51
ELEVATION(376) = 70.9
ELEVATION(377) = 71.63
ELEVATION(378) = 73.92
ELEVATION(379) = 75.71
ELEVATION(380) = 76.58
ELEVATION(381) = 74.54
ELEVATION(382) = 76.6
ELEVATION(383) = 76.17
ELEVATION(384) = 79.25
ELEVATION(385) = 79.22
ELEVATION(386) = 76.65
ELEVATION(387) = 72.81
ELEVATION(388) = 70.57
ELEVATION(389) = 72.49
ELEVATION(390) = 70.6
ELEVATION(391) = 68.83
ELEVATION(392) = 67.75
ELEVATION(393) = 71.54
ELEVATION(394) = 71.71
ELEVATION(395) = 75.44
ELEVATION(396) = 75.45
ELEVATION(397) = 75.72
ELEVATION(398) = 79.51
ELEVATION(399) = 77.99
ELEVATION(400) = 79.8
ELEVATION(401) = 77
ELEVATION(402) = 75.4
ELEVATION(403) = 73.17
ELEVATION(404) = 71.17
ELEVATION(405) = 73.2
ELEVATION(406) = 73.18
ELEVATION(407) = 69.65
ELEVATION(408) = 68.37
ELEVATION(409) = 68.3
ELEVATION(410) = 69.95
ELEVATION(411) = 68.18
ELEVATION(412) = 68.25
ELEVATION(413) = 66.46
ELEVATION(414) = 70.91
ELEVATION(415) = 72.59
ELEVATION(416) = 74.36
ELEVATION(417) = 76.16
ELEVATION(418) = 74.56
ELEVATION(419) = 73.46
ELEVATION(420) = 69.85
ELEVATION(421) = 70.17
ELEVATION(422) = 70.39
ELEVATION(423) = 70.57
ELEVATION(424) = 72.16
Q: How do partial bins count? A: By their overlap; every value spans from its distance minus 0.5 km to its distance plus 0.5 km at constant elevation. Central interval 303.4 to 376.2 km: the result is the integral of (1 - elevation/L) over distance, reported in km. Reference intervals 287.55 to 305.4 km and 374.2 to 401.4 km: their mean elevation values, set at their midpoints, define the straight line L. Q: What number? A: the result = 7.2 km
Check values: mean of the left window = 51.5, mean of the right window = 74.2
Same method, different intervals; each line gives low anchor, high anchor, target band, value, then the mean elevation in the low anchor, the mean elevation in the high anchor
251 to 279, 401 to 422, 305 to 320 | 2.75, 53.9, 71.5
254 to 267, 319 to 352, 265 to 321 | 2.00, 53.6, 54.3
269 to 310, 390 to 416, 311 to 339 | 4.52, 52.9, 72.4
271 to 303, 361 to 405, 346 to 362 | 1.09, 53.7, 71.2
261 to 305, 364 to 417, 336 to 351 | 0.93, 53.6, 71.6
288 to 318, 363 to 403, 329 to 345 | 0.96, 50.2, 71.6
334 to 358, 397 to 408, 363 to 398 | -0.93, 59.9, 74.7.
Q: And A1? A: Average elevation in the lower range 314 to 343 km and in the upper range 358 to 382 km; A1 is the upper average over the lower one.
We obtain 1.31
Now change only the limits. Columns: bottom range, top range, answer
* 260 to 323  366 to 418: 1.38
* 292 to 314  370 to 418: 1.46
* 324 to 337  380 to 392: 1.47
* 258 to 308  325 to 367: 1.09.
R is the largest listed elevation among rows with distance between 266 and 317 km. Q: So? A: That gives 57.78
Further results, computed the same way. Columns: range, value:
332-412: 79.8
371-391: 79.25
